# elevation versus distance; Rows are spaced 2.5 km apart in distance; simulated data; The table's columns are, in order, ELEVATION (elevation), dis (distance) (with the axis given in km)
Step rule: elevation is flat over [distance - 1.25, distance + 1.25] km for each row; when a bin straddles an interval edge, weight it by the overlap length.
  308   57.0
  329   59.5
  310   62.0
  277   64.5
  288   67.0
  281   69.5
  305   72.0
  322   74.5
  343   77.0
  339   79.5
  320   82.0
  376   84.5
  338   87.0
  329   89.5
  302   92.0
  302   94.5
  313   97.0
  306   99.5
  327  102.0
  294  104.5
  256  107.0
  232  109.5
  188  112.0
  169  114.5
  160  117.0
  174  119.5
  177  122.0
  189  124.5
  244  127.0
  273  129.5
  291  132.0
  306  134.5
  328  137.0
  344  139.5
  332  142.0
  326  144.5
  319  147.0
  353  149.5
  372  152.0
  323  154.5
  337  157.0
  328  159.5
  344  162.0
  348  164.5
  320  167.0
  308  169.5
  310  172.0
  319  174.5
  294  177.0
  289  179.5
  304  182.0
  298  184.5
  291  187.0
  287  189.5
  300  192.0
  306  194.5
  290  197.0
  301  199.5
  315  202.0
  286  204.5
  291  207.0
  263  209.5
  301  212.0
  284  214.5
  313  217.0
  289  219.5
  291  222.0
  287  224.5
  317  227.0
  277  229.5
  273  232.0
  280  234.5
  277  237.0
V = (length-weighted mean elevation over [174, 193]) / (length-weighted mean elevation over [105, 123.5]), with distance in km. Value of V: 1.50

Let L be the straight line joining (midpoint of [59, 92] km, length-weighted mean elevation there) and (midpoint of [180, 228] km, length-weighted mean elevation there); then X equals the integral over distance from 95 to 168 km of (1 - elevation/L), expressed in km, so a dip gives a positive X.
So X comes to 5.4 km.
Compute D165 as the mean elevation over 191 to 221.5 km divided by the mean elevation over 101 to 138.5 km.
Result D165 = 1.22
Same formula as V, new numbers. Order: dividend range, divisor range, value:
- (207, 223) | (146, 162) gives 0.86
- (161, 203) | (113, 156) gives 1.12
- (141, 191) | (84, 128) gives 1.24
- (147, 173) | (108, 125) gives 1.80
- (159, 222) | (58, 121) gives 1.06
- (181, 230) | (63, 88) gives 0.93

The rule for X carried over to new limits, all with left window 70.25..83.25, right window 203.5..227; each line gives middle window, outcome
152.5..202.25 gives -1.9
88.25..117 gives 4.4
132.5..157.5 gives -2.0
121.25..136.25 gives 2.9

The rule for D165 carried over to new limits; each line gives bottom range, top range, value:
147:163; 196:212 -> 0.86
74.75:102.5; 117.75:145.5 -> 0.82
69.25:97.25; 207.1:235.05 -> 0.89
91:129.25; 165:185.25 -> 1.27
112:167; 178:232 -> 1.03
